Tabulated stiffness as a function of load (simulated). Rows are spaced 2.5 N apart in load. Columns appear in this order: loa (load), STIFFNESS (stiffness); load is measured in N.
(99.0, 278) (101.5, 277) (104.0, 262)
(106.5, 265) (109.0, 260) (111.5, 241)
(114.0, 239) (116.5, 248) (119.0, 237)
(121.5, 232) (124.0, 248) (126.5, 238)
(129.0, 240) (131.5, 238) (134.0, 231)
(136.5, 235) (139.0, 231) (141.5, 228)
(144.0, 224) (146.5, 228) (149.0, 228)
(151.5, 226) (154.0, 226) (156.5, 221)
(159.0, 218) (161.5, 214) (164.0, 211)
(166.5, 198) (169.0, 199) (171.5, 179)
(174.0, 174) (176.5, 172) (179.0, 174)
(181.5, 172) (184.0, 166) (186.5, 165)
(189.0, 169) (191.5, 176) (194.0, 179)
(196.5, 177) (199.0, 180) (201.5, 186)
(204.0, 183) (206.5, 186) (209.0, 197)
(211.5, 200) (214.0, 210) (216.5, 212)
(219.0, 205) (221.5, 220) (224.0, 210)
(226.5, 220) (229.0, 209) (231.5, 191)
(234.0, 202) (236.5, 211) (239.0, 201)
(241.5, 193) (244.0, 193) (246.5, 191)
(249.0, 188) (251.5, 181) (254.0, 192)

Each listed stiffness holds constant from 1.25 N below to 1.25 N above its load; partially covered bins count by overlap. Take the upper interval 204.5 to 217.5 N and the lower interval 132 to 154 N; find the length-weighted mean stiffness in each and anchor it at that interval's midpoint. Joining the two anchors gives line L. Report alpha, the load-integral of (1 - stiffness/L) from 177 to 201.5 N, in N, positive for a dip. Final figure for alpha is 4.1 N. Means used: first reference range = 229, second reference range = 200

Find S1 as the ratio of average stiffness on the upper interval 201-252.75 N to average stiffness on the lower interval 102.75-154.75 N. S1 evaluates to 0.84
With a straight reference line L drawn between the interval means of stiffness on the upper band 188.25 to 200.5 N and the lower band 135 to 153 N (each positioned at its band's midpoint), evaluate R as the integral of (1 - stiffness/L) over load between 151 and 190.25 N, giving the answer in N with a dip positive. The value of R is 1.9 N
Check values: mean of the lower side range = 229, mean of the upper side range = 177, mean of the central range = 192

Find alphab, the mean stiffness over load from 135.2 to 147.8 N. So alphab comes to 229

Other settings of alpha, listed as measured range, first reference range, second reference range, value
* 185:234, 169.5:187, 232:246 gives -1.8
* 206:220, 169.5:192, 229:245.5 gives -1.1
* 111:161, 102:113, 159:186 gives -1.4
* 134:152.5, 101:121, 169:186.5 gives -1.3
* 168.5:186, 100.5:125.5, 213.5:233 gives 4.0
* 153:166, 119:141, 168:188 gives -1.2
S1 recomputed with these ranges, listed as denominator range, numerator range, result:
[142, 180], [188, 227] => 0.94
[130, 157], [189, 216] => 0.82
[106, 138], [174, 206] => 0.72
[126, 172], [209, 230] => 0.95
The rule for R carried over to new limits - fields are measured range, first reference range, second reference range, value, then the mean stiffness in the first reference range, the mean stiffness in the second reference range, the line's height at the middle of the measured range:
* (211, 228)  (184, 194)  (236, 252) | -2.6 N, 171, 194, 183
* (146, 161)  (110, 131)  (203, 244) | 0.3 N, 241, 203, 228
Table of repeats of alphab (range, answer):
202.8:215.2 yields 195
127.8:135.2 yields 236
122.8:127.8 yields 243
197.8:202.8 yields 183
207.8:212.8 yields 199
